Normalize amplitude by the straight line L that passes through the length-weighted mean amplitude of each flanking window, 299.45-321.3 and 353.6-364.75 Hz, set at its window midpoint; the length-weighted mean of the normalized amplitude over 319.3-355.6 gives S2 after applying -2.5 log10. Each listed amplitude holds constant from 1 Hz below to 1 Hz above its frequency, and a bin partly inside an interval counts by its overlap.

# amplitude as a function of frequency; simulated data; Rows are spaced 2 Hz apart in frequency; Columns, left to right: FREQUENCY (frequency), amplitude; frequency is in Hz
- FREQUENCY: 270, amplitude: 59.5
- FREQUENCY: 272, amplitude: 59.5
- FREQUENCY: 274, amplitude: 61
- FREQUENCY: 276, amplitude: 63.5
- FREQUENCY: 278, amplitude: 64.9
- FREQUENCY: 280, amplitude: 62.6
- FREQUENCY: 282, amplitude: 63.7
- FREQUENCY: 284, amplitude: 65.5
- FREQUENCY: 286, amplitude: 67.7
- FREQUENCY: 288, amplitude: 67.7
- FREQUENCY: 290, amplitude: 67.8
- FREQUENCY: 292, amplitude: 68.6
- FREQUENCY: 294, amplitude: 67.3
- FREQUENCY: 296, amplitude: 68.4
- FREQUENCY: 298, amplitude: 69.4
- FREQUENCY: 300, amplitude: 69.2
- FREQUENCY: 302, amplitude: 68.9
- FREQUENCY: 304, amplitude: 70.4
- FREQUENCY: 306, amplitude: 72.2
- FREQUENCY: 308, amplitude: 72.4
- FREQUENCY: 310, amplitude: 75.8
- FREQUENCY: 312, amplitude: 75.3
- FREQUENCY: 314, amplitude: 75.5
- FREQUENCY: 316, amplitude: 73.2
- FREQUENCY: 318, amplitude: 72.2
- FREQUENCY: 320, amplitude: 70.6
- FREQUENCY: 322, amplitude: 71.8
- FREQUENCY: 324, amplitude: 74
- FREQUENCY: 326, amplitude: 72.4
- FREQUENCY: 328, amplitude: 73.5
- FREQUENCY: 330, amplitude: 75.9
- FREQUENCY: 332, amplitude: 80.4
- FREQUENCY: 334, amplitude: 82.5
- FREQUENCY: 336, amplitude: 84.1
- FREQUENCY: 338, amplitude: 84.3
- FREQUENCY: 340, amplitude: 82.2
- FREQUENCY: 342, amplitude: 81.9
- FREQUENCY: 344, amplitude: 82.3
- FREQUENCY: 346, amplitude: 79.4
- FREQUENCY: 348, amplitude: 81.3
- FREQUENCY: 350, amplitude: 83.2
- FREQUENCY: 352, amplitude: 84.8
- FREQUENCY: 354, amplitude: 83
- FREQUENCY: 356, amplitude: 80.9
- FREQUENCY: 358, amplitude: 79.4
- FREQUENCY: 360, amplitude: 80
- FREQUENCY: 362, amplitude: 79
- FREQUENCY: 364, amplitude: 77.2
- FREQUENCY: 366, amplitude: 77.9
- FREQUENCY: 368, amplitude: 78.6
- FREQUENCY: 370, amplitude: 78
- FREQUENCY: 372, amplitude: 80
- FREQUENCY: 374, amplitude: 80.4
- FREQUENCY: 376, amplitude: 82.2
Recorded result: -0.04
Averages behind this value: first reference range 72.4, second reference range 79.8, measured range 79.4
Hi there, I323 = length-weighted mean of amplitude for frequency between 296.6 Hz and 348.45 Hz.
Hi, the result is 75.7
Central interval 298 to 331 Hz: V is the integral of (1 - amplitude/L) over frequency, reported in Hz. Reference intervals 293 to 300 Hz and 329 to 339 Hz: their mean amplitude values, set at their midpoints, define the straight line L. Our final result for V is 0.89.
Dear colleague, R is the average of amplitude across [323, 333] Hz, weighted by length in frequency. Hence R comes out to 75.2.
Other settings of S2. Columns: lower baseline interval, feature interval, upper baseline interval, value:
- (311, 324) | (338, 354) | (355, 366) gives -0.071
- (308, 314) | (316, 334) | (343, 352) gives 0.048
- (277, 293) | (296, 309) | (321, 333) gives -0.010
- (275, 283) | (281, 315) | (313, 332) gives -0.027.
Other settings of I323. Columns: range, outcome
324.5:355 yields 80.6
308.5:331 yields 73.6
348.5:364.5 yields 81.1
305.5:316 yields 74.2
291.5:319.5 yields 71.4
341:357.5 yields 82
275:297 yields 66.2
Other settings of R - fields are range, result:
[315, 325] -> 72.4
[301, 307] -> 70.5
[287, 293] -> 68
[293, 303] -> 68.6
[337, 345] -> 82.7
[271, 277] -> 61.3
